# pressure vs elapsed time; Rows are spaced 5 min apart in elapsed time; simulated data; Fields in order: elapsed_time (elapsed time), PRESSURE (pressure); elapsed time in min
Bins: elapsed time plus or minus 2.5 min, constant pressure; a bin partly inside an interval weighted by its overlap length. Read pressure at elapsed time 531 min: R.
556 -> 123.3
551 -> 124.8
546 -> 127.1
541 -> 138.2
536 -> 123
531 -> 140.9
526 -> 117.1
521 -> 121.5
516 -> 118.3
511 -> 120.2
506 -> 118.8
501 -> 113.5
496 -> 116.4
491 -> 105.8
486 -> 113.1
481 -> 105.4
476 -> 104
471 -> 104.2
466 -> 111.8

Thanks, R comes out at 140.9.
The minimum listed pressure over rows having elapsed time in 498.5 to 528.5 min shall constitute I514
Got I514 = 113.5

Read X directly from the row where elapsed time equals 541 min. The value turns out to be 138.2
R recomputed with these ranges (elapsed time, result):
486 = 113.1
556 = 123.3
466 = 111.8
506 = 118.8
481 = 105.4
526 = 117.1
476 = 104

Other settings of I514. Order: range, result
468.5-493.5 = 104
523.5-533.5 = 117.1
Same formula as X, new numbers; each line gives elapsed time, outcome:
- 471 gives 104.2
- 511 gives 120.2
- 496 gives 116.4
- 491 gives 105.8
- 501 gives 113.5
